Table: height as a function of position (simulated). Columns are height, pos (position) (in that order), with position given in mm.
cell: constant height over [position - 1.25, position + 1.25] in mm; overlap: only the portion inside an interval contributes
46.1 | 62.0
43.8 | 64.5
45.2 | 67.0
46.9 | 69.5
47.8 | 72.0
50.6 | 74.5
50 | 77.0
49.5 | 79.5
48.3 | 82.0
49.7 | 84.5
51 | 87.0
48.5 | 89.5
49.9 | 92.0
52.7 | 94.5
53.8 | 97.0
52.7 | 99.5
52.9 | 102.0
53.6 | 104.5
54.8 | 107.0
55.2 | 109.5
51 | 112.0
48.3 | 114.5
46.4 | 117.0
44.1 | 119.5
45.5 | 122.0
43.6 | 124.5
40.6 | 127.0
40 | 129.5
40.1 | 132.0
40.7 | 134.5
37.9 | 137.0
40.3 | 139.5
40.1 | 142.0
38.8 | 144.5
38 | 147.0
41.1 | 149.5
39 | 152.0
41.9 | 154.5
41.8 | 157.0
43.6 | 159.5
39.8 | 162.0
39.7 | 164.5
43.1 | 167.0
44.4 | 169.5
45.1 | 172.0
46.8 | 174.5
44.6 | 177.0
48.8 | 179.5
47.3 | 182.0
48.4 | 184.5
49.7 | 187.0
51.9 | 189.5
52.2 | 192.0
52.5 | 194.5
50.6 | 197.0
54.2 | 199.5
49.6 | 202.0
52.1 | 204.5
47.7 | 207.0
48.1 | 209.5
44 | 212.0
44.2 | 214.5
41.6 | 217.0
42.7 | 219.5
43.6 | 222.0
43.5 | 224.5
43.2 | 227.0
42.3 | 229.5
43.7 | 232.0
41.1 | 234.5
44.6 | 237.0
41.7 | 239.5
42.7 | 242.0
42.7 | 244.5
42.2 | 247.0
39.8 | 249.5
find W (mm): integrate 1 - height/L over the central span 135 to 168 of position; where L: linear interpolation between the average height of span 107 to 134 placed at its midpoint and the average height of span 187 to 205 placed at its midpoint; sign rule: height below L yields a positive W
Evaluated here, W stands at 5.4 mm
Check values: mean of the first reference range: 45.8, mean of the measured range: 40.4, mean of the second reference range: 51.7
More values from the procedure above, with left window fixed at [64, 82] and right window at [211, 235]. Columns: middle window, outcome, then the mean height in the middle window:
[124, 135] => 1.25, 40.8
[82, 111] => -3.05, 52.1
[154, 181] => 0.69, 43.7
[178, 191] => -1.44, 49.2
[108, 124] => -0.61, 48.3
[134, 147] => 1.81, 39.3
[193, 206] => -2.35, 51.7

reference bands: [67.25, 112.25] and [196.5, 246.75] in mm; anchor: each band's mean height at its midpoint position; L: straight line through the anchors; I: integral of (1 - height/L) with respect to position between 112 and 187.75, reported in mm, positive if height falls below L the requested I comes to 8.1 mm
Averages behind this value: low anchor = 50.9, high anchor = 45.1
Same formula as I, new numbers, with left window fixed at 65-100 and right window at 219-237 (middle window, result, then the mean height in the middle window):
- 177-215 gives -4.21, 49.4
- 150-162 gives 1.27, 41.4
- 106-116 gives -0.79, 52.1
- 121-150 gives 4.11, 40.5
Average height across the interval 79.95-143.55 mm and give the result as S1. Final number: 47.3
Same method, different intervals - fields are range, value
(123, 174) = 41.1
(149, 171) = 41.7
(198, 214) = 49.1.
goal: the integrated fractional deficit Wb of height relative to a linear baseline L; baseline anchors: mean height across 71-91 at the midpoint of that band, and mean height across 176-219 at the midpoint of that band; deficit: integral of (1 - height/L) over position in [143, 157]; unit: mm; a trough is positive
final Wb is 2.6 mm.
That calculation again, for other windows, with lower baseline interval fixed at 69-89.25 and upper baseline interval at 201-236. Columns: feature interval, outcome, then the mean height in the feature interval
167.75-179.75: 0.2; 45.6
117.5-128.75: 1.0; 43.5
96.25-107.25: -1.1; 53.4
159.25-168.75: 1.0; 41.5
